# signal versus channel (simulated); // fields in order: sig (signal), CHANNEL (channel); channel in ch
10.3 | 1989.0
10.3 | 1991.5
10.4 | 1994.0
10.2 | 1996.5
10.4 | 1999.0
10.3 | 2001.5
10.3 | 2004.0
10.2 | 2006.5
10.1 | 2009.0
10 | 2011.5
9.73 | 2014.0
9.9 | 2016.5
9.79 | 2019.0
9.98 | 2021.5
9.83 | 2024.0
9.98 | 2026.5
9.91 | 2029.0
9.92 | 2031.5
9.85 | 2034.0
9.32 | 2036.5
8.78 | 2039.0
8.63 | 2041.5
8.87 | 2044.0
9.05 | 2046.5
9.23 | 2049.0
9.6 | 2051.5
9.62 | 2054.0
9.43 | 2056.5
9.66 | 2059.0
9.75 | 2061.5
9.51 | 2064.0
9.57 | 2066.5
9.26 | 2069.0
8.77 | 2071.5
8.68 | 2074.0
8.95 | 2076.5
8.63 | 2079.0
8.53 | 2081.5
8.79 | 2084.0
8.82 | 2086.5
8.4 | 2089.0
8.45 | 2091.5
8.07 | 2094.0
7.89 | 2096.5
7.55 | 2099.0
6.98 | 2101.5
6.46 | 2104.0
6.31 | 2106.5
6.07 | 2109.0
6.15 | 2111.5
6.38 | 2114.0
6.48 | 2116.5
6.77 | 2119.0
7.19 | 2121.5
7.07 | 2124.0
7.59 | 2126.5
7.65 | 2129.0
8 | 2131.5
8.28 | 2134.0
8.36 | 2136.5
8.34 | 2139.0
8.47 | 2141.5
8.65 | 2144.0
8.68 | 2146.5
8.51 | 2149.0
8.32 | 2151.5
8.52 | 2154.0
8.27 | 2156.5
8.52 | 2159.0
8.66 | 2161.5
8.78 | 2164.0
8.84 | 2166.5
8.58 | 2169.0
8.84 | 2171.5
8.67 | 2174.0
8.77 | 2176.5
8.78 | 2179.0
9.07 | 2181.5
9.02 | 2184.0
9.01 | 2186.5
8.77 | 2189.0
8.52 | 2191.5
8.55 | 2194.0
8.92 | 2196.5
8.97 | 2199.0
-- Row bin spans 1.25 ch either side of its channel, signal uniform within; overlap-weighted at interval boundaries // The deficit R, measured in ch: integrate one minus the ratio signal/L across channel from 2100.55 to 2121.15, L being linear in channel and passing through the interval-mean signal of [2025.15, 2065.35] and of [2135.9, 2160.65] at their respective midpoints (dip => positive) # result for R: 5.5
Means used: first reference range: 9.45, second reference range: 8.47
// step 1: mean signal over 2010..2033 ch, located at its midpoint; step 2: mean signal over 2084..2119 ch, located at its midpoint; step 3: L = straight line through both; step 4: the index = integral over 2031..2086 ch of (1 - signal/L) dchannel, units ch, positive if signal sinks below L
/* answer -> -3.3 ch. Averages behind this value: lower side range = 9.9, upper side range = 7.27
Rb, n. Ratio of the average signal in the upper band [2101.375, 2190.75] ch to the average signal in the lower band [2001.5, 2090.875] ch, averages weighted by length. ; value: 0.85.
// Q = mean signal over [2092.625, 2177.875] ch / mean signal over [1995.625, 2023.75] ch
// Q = 0.78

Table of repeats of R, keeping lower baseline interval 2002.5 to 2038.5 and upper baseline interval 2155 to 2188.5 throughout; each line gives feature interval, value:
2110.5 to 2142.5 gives 5.8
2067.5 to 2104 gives 4.1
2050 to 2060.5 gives 0.1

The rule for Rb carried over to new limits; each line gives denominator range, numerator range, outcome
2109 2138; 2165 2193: 1.22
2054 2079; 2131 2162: 0.91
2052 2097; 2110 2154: 0.86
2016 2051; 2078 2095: 0.90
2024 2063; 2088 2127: 0.75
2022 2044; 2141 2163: 0.90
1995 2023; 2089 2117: 0.70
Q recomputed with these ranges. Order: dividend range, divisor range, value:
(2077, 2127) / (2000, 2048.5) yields 0.77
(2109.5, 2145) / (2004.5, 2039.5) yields 0.76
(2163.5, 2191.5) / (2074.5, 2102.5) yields 1.06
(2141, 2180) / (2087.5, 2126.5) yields 1.21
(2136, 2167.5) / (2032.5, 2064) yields 0.91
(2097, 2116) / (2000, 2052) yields 0.68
